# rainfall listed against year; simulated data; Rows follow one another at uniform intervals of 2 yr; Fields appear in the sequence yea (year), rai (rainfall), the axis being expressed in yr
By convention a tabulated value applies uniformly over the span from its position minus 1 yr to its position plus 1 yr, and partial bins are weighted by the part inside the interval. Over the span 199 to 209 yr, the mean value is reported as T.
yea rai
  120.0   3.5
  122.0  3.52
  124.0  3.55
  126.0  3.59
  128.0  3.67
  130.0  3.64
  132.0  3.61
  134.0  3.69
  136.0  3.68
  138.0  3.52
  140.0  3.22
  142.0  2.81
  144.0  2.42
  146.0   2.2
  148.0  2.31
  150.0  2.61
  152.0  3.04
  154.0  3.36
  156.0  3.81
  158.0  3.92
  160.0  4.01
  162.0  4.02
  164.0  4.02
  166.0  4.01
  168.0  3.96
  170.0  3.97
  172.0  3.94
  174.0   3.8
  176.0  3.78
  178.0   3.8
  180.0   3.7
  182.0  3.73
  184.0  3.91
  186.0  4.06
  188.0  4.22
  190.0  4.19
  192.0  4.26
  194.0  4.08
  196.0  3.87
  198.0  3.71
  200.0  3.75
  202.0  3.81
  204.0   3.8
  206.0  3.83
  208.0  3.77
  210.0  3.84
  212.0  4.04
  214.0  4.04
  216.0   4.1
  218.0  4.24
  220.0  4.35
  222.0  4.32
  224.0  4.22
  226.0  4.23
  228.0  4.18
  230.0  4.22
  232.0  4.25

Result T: 3.79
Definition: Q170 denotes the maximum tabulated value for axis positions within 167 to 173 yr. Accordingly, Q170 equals 3.97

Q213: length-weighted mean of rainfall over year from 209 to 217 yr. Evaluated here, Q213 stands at 4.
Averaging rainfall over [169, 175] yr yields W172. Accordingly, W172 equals 3.9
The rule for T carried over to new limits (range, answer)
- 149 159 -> 3.35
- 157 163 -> 3.98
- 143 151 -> 2.38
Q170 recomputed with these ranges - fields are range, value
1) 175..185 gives 3.91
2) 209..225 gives 4.35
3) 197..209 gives 3.83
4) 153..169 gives 4.02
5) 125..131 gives 3.67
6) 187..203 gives 4.26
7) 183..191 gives 4.22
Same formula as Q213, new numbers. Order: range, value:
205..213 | 3.87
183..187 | 3.98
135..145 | 3.13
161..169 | 4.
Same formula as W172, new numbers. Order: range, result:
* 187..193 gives 4.22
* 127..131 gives 3.66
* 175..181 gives 3.76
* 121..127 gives 3.55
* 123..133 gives 3.61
